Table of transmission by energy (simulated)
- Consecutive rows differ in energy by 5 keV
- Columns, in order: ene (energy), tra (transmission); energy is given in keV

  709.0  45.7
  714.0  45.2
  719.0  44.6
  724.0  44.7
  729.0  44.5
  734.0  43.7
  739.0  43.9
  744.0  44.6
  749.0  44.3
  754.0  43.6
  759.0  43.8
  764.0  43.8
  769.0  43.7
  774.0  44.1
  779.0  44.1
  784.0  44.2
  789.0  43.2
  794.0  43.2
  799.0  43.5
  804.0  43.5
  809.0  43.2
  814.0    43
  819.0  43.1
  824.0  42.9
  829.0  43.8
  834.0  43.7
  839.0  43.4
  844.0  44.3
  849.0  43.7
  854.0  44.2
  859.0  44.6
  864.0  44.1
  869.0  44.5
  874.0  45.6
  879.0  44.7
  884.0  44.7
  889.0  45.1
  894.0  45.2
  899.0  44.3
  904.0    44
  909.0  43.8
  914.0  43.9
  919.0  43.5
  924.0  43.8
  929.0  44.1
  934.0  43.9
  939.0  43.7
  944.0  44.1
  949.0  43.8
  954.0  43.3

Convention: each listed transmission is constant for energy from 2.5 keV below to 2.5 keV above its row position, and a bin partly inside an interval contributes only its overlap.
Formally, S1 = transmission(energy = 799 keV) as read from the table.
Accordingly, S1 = 43.5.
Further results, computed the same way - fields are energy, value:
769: 43.7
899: 44.3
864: 44.1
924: 43.8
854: 44.2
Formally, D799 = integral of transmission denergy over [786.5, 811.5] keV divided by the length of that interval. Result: 43.3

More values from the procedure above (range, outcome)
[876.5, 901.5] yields 44.8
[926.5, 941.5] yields 43.9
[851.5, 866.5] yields 44.3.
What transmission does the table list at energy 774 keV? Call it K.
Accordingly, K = 44.1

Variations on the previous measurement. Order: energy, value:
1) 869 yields 44.5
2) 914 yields 43.9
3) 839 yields 43.4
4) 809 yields 43.2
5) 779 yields 44.1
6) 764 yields 43.8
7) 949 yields 43.8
